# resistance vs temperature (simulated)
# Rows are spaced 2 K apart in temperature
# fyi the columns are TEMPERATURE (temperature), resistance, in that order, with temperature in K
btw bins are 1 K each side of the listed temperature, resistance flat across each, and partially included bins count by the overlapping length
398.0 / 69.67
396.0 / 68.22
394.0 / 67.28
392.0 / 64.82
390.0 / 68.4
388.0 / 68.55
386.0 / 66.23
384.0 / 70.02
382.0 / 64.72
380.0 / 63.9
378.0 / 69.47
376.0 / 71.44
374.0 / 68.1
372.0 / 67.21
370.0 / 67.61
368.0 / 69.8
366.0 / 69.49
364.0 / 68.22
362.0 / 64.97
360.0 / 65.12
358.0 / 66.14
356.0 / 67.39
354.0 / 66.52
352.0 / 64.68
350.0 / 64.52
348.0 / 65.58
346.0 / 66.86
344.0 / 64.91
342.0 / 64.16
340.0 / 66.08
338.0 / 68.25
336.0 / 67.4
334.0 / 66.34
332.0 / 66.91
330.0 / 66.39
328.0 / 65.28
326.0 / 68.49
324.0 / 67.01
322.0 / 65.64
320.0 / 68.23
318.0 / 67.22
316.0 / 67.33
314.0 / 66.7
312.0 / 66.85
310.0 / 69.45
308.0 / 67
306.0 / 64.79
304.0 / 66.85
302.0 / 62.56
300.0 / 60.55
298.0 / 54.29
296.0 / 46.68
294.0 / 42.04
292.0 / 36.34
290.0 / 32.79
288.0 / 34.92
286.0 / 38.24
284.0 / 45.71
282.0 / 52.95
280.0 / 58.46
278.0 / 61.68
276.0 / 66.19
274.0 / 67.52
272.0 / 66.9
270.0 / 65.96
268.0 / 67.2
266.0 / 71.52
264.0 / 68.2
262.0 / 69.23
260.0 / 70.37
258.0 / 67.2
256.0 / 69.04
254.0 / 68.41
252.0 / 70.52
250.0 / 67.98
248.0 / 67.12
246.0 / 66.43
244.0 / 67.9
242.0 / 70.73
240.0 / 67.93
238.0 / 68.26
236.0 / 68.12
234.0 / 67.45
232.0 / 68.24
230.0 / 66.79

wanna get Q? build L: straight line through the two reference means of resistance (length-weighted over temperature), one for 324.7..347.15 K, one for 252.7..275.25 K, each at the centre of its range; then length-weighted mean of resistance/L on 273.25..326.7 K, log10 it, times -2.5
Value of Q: 0.164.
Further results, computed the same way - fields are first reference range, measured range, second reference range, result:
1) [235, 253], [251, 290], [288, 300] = -0.11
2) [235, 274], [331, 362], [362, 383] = 0.03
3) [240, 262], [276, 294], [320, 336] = 0.42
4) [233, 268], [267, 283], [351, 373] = 0.08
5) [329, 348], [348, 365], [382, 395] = 0.01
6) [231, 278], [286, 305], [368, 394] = 0.38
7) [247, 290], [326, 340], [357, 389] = -0.02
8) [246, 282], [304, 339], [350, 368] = 0.00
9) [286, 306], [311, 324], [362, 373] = -0.22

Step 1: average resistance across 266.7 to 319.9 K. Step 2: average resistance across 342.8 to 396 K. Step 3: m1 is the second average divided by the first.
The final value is 1.2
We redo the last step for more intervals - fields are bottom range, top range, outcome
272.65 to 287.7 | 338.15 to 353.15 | 1.19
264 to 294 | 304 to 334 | 1.22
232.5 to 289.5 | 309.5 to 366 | 1.04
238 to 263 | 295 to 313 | 0.91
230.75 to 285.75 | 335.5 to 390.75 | 1.02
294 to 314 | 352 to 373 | 1.09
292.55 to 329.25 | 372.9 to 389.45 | 1.08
